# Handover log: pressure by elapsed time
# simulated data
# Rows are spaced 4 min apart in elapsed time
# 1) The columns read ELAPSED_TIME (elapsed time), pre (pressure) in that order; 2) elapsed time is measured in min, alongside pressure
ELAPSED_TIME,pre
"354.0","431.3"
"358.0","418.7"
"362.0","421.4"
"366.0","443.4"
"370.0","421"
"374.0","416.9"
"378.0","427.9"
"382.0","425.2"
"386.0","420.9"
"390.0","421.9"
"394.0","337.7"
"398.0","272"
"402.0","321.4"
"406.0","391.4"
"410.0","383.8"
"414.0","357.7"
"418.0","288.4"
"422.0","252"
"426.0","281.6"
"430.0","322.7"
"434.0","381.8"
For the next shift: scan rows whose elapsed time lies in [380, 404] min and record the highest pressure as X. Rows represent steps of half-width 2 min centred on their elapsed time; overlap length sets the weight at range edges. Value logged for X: 425.2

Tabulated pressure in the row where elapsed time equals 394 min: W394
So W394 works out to 337.7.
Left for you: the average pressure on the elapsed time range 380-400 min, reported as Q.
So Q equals 376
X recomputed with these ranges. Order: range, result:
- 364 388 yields 443.4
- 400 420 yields 391.4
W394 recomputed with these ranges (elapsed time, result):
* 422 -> 252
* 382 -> 425.2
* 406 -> 391.4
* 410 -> 383.8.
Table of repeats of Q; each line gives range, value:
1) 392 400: 305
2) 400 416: 364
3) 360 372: 429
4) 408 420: 343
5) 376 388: 425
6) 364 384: 427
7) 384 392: 421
